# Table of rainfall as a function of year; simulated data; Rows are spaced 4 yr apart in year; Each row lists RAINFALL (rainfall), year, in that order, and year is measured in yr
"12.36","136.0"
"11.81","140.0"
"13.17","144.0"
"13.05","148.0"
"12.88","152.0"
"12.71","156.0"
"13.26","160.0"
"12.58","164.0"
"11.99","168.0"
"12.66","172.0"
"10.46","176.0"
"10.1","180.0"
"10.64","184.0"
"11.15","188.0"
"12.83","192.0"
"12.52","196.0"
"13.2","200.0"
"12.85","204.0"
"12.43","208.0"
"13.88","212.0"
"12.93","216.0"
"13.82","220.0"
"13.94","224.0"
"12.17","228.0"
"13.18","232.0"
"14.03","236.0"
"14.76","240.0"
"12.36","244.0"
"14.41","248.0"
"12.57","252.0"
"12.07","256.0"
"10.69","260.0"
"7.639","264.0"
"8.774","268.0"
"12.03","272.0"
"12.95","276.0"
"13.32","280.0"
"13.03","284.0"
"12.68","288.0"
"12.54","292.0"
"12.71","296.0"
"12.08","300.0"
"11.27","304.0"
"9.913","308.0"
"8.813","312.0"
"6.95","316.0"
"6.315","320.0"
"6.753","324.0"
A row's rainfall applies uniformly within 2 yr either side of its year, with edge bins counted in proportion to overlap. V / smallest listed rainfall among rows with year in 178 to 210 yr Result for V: 10.1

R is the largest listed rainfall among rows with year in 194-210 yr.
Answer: 13.2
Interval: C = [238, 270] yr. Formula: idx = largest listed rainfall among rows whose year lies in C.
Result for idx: 14.76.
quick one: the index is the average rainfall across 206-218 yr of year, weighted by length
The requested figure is 13.1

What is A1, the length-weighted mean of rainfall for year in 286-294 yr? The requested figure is 12.6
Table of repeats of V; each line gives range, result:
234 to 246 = 12.36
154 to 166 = 12.58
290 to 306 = 11.27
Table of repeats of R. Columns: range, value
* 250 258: 12.57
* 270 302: 13.32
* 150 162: 13.26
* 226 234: 13.18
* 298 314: 12.08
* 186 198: 12.83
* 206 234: 13.94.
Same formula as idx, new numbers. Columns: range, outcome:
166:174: 12.66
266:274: 12.03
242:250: 14.41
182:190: 11.15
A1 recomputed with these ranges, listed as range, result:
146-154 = 13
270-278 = 12.5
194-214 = 13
